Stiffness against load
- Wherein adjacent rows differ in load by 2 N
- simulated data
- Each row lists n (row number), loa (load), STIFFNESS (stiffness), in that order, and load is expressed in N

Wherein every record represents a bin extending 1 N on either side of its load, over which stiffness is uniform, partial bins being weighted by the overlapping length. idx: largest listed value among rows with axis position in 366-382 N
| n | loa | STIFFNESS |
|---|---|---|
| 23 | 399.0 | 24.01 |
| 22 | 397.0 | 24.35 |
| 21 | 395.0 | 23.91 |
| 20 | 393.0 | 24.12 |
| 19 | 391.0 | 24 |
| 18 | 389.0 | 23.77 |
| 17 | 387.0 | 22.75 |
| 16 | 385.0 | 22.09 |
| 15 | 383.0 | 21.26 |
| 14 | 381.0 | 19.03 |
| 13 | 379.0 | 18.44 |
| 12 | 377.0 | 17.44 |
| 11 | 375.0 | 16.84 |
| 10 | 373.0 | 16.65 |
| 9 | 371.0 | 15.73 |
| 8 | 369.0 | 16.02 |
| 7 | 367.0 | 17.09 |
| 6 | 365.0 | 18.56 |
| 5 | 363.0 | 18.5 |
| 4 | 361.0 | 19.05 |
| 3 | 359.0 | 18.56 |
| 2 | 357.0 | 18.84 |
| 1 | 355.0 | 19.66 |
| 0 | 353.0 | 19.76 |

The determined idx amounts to 19.03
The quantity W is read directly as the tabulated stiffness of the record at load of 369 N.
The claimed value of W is 16.02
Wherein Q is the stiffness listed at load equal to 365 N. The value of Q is 18.56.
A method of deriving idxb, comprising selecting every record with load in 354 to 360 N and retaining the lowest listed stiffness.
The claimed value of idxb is 18.56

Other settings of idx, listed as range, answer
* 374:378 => 17.44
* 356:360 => 18.84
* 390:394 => 24.12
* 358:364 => 19.05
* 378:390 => 23.77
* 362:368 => 18.56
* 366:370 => 17.09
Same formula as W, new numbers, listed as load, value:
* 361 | 19.05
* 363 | 18.5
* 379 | 18.44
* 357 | 18.84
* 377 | 17.44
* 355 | 19.66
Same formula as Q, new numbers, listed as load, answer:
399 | 24.01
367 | 17.09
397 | 24.35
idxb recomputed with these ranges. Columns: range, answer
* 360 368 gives 17.09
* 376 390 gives 17.44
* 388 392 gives 23.77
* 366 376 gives 15.73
